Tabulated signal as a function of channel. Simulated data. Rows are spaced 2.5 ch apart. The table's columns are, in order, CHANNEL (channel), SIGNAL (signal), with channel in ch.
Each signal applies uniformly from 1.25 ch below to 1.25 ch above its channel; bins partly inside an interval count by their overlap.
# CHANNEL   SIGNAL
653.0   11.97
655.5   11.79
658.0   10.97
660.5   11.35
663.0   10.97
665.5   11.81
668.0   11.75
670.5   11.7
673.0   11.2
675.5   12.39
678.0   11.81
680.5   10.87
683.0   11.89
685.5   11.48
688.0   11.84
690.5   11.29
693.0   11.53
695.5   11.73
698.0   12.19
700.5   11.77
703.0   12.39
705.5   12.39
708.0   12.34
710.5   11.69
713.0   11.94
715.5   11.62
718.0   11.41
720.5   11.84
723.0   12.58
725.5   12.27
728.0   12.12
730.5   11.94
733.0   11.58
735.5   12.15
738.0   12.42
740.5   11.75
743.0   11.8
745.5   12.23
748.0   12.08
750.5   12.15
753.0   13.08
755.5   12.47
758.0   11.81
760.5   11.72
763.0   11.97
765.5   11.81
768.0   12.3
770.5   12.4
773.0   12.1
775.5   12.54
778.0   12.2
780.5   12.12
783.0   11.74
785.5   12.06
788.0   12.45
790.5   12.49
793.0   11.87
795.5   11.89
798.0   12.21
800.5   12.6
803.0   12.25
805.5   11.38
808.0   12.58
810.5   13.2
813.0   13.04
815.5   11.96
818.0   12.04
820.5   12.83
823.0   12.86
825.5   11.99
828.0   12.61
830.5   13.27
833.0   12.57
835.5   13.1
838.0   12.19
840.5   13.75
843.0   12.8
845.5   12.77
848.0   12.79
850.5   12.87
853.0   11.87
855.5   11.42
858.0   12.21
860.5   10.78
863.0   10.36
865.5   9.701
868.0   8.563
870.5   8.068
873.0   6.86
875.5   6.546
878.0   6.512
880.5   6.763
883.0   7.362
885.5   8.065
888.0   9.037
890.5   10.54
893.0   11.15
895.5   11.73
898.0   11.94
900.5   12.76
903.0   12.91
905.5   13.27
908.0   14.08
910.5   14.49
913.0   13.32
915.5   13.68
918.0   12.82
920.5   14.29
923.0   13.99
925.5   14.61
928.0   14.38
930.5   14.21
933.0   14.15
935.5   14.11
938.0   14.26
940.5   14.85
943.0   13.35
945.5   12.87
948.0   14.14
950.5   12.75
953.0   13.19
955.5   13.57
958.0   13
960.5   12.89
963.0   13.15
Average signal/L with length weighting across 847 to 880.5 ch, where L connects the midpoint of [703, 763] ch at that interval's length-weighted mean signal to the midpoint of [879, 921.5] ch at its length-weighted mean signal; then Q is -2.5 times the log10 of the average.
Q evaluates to 0.20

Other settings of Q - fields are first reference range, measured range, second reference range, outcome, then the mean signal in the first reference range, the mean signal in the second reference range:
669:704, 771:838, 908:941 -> 0.04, 11.7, 14.1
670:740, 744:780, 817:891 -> -0.07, 11.9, 10.8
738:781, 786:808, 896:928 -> 0.03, 12.2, 13.5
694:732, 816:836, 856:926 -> -0.12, 12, 10.9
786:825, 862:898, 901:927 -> 0.45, 12.4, 13.7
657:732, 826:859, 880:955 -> -0.02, 11.8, 12.7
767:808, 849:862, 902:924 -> 0.10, 12.2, 13.7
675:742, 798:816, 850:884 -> -0.21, 11.9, 9.21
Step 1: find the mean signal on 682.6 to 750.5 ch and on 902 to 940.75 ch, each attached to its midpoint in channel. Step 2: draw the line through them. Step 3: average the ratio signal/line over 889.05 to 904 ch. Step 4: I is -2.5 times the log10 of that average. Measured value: 0.16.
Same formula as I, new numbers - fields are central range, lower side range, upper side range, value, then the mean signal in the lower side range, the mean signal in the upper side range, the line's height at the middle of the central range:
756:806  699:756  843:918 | -0.04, 12.1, 10.8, 11.6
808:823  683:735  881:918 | -0.08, 11.9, 11.7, 11.8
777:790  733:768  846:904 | -0.05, 12.1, 10.1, 11.6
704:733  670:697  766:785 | -0.02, 11.6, 12.2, 11.8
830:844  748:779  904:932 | 0.01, 12.2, 13.9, 13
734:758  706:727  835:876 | -0.04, 12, 11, 11.8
